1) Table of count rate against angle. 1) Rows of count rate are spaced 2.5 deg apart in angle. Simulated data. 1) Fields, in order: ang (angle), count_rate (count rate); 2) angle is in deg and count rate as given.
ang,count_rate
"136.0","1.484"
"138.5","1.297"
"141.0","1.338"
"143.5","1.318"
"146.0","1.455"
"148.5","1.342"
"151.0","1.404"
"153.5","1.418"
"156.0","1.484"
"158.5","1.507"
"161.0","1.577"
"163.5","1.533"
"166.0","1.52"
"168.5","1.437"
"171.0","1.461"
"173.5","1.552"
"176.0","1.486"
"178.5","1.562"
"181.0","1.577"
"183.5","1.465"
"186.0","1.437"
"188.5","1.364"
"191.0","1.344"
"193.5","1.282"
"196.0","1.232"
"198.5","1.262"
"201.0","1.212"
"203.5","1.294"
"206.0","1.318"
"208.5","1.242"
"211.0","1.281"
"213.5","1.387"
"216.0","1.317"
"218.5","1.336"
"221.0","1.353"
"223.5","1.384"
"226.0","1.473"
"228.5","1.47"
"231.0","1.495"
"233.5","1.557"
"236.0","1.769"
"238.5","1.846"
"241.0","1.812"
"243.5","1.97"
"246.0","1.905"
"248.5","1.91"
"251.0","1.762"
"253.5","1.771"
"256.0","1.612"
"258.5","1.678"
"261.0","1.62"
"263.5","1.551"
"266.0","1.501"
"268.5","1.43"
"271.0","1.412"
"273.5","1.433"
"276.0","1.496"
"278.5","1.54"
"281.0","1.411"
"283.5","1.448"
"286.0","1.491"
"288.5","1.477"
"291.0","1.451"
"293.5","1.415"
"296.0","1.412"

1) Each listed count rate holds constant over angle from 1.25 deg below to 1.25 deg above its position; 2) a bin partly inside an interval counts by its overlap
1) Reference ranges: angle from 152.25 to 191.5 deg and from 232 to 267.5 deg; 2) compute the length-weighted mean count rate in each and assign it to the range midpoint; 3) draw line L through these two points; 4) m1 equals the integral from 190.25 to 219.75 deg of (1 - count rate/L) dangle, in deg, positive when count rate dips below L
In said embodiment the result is 5.5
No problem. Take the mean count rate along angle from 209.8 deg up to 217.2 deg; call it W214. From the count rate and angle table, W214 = 1.33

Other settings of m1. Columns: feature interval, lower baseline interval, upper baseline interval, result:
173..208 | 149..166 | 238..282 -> 3.6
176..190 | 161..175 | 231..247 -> 0.8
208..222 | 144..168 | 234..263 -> 2.9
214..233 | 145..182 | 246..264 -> 2.7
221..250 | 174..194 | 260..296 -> -4.2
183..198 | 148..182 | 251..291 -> 1.6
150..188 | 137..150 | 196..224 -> -4.5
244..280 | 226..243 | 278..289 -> -1.6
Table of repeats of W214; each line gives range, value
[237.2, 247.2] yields 1.88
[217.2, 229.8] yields 1.4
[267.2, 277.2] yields 1.44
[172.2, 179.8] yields 1.53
